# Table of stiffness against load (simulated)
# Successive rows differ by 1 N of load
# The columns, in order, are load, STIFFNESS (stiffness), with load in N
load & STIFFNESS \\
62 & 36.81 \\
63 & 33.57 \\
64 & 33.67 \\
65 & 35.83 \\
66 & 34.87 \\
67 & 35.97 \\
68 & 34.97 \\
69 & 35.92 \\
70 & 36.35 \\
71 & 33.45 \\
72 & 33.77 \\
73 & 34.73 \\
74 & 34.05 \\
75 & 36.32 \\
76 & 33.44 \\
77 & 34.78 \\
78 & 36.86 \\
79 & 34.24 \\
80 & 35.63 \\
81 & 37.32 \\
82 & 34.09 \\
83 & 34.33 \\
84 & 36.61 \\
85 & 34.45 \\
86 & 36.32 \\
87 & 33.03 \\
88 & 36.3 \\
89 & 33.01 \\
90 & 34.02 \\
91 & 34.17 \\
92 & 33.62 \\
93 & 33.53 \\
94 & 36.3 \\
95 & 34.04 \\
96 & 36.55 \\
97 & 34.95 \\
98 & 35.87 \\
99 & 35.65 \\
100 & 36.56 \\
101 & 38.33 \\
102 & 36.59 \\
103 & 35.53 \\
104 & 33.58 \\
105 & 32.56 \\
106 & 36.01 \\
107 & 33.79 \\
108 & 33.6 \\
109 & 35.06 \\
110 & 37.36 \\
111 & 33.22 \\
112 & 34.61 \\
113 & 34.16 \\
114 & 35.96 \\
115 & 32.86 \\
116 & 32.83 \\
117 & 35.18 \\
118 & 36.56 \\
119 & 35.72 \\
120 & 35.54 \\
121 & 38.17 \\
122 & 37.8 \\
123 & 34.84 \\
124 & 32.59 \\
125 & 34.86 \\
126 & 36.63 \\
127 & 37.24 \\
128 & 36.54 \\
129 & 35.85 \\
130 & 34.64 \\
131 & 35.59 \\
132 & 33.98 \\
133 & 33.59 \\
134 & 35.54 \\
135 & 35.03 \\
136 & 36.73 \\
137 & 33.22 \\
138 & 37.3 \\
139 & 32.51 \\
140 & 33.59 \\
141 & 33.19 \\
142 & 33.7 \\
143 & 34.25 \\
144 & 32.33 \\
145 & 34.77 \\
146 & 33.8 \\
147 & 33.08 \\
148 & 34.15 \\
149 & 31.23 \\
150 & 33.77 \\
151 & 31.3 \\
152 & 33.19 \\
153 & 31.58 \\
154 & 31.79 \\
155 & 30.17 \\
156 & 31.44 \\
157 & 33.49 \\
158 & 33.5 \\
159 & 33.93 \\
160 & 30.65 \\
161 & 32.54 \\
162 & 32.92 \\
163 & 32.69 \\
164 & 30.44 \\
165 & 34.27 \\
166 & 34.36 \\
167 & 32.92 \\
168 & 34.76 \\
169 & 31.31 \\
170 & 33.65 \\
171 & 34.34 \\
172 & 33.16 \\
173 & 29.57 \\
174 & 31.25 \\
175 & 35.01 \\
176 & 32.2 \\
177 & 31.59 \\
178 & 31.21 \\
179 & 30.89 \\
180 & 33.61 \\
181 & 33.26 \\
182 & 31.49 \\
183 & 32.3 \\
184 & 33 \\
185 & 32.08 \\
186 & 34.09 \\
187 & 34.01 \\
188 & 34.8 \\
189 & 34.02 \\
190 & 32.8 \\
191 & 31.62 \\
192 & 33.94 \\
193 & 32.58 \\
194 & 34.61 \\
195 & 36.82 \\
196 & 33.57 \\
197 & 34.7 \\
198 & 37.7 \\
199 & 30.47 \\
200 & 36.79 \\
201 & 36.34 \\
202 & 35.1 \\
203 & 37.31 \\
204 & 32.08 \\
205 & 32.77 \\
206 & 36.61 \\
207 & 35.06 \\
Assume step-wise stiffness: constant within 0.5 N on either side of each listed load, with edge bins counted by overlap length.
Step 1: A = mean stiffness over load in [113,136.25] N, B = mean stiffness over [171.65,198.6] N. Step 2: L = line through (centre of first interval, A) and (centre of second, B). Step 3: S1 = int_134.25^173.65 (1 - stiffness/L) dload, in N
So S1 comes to 1.4 N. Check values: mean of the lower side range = 35.4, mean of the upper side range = 33.2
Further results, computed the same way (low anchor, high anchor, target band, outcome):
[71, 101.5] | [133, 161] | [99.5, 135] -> -1.12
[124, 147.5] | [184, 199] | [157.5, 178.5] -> 0.96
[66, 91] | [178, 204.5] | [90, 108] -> -0.16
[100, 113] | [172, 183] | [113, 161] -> -0.54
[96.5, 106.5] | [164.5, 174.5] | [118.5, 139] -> -0.58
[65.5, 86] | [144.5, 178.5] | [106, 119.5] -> -0.27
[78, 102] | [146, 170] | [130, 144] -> -0.41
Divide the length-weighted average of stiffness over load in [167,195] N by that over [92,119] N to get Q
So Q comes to 0.94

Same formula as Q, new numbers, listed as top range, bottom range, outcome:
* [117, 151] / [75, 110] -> 0.99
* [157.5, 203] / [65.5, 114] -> 0.95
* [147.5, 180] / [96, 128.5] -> 0.92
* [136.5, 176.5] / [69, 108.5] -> 0.94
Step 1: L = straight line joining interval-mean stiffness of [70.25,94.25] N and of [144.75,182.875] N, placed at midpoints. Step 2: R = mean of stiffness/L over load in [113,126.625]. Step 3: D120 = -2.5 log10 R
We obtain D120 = -0.05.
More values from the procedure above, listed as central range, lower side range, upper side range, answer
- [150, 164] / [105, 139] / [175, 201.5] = 0.067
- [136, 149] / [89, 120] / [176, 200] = 0.012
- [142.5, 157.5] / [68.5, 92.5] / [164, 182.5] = 0.017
